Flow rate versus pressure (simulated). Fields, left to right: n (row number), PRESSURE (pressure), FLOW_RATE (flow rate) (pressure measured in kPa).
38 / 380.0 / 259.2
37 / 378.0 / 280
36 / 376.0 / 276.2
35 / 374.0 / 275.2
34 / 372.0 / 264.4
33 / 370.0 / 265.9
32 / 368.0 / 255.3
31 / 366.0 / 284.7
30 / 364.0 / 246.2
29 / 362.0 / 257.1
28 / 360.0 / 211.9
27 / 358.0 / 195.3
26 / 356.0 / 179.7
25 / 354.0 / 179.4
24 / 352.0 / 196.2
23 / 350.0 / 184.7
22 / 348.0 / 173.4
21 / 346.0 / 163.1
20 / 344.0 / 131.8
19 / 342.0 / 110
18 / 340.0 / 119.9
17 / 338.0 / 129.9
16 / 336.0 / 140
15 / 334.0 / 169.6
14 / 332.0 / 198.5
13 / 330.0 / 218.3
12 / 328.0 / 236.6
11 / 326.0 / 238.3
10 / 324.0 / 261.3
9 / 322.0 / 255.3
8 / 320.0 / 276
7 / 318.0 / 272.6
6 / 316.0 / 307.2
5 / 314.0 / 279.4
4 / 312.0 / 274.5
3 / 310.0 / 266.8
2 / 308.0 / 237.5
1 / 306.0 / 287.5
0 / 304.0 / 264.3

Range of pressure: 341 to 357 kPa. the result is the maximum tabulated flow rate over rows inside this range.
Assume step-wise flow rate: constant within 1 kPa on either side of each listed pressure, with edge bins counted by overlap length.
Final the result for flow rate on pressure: 196.2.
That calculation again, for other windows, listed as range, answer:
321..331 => 261.3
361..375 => 284.7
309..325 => 307.2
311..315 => 279.4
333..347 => 169.6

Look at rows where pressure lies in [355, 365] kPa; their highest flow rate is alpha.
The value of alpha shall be 257.1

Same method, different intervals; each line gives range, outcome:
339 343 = 119.9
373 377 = 276.2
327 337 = 236.6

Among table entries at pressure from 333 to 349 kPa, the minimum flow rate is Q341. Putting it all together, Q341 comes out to 110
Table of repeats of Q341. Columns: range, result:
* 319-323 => 255.3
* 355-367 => 179.7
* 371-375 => 264.4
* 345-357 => 163.1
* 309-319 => 266.8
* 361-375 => 246.2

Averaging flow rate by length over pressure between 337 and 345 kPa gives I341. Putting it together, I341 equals 123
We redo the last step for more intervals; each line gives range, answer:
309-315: 274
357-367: 239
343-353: 170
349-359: 187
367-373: 262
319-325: 264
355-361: 196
